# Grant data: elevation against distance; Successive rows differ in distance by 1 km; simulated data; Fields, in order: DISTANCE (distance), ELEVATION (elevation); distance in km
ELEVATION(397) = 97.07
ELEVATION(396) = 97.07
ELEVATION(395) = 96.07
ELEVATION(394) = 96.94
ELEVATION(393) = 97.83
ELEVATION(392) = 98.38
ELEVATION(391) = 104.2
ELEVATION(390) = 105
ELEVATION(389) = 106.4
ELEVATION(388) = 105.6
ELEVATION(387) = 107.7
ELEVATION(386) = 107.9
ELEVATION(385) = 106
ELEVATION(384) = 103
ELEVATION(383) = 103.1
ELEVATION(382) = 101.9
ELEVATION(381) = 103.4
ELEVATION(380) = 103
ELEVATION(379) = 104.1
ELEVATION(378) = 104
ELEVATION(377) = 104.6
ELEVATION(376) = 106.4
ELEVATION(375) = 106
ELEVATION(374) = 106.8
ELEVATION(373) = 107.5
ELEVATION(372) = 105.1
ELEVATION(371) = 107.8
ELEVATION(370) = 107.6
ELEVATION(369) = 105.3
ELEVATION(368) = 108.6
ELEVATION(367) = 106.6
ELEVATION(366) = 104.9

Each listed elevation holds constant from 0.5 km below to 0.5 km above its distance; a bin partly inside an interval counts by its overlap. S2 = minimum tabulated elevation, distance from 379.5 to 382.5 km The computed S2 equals 101.9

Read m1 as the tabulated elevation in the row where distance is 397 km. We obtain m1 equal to 97.07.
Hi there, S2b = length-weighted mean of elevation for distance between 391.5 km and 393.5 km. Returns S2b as 98.1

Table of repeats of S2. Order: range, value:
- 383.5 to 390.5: 103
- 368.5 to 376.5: 105.1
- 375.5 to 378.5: 104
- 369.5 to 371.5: 107.6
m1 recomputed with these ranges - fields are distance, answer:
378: 104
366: 104.9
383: 103.1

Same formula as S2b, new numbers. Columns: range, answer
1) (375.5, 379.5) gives 105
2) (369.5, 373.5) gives 107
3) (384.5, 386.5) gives 107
